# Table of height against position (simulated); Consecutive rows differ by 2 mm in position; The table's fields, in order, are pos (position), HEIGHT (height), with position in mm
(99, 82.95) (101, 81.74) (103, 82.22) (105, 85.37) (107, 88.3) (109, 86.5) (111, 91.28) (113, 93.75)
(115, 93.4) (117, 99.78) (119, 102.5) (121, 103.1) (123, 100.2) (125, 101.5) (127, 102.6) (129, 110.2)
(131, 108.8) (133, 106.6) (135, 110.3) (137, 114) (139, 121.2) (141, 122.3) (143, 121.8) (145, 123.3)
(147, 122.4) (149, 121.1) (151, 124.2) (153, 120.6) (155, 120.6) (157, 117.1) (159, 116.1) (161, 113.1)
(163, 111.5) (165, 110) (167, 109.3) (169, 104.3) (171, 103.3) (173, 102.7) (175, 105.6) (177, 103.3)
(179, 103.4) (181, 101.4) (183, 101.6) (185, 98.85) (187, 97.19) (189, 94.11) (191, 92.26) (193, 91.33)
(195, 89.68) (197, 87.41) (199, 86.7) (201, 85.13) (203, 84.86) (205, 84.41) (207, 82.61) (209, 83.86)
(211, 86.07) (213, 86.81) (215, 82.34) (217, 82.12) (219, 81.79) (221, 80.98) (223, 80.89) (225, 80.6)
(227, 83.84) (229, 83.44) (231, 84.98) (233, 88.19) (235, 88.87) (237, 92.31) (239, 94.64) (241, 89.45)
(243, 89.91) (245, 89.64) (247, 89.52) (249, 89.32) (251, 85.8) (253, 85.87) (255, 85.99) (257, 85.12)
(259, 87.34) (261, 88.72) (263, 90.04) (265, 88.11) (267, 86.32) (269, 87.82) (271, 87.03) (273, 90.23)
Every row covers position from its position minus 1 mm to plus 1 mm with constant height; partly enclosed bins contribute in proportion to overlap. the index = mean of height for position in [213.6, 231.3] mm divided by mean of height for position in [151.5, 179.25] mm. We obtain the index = 0.7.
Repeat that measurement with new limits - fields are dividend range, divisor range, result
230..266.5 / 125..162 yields 0.76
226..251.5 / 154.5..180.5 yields 0.81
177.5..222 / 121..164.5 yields 0.78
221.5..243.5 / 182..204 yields 0.95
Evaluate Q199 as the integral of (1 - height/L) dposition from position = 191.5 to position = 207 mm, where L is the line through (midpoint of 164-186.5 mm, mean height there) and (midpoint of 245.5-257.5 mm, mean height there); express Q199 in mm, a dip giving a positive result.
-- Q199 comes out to 1.8 mm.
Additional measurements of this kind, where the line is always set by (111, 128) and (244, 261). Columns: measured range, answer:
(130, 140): -1.5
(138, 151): -3.4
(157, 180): -3.2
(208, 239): 1.8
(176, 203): -0.4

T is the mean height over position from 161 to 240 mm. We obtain 92.4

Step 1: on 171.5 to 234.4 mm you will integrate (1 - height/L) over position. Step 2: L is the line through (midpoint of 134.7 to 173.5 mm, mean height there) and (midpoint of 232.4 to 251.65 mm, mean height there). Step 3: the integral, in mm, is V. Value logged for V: 7.3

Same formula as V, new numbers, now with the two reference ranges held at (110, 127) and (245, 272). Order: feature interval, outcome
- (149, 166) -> -3.8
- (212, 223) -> 1.0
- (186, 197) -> 0.0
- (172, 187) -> -1.3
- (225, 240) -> 0.3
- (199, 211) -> 0.9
